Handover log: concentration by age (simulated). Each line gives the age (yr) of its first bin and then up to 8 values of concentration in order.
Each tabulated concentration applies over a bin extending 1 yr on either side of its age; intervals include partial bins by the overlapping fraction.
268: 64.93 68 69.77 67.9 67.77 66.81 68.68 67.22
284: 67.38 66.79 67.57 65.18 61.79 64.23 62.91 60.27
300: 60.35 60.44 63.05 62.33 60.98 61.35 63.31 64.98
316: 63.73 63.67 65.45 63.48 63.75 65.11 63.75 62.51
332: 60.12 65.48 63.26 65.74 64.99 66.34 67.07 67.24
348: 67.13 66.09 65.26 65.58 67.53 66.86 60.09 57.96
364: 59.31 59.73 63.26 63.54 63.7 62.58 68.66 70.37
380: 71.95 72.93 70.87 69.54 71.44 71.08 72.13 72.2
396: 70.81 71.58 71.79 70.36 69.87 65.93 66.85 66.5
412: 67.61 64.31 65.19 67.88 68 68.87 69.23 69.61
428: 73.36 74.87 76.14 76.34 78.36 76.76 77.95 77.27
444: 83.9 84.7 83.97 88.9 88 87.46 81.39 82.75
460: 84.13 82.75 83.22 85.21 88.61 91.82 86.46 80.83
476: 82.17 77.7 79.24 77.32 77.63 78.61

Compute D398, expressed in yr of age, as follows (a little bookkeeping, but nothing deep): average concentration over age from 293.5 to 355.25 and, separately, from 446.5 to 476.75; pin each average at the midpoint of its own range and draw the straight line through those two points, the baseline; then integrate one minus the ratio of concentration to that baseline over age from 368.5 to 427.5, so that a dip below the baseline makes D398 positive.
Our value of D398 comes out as 5.0 yr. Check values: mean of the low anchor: 63.9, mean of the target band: 68.8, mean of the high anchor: 85.2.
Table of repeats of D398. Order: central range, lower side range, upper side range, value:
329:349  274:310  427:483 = 1.3 yr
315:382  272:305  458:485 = 5.8 yr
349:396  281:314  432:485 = 3.6 yr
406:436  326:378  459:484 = 2.1 yr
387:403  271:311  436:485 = 0.9 yr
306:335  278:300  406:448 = 1.5 yr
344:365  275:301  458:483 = 2.1 yr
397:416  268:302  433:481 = 2.4 yr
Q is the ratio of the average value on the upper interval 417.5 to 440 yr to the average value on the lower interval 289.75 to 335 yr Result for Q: 1.2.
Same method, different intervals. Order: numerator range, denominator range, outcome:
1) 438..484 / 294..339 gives 1.32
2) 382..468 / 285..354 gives 1.17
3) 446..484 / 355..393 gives 1.26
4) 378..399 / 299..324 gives 1.14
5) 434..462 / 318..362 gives 1.27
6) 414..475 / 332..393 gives 1.20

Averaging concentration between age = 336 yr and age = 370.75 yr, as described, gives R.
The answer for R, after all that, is 64.3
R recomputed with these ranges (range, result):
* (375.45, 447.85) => 72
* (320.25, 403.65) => 66.4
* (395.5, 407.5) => 69.9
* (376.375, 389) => 71.1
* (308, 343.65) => 63.9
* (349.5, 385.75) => 65.4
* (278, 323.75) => 63.9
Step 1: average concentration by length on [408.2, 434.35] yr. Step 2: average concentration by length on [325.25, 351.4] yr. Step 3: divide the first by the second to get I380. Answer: 1.07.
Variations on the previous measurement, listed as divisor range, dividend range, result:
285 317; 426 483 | 1.29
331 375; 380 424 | 1.08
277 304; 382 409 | 1.09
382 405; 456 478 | 1.19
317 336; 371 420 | 1.08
